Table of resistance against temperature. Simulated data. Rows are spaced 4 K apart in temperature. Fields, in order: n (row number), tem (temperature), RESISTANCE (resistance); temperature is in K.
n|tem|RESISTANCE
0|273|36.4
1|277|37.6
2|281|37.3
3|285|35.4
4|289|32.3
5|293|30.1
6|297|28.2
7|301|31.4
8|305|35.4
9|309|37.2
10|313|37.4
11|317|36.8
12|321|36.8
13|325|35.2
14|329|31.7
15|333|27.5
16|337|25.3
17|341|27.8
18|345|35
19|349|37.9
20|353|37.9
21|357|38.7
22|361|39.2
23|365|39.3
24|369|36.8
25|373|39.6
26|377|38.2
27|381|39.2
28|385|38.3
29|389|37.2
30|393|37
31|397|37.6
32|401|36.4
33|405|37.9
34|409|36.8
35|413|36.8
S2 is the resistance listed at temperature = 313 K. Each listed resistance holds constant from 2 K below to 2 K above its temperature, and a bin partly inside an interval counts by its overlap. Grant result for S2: 37.4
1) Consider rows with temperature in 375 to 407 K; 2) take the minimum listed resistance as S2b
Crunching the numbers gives 36.4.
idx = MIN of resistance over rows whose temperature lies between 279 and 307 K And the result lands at 28.2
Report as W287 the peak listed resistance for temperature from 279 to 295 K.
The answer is 37.3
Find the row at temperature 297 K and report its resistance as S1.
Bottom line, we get 28.2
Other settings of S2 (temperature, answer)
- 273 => 36.4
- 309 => 37.2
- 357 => 38.7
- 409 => 36.8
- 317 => 36.8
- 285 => 35.4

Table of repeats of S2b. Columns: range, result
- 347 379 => 36.8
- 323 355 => 25.3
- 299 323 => 31.4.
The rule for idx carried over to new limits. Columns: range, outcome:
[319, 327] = 35.2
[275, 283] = 37.3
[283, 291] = 32.3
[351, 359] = 37.9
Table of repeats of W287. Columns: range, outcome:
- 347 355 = 37.9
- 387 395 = 37.2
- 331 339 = 27.5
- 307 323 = 37.4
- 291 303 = 31.4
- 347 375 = 39.6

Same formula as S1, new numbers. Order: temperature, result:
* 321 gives 36.8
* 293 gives 30.1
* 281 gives 37.3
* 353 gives 37.9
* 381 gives 39.2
